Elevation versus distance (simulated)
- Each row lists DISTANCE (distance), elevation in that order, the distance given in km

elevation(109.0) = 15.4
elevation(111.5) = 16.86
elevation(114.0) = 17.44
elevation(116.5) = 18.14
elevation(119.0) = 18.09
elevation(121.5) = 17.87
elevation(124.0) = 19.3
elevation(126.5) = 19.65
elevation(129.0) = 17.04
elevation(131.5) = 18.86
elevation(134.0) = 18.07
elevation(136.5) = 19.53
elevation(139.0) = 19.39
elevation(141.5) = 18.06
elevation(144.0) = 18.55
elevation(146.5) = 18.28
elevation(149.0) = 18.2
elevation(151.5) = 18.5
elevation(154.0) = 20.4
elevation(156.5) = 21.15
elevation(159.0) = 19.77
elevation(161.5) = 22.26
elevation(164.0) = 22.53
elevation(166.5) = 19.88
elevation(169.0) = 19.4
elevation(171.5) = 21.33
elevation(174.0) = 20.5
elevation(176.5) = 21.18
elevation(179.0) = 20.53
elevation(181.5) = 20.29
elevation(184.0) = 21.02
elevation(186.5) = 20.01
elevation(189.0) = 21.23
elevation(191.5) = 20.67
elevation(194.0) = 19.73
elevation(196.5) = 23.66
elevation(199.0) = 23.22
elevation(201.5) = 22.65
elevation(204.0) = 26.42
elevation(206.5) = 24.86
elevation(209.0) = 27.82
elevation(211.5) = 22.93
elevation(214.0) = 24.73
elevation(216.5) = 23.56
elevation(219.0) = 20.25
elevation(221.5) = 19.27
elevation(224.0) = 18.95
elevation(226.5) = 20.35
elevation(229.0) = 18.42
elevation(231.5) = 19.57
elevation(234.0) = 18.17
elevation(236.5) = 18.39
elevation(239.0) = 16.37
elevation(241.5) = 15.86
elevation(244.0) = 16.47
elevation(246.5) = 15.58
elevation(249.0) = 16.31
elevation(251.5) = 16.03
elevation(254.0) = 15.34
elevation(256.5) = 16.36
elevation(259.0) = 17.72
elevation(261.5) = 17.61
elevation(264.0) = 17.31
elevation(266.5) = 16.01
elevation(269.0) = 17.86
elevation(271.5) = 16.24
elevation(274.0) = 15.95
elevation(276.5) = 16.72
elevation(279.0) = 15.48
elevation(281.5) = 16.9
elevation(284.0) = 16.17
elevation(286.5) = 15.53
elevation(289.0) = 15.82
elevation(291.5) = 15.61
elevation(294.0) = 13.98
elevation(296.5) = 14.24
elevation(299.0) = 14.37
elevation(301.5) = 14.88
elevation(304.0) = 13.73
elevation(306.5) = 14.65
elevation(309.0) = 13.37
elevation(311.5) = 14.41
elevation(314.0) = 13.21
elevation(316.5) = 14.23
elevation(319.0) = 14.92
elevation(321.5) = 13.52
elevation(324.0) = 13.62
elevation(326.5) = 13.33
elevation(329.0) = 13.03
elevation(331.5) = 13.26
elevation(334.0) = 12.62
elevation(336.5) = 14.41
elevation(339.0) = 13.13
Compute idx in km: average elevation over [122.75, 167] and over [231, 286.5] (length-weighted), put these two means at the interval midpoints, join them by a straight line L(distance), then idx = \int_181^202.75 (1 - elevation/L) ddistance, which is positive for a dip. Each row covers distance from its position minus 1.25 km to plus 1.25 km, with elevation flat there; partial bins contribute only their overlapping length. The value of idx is -3.8 km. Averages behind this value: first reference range 19.4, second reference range 16.7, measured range 21.4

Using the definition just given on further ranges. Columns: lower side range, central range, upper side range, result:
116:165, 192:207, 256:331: -4.7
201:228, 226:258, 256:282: 4.4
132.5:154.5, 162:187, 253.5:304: -3.7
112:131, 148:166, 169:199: -0.6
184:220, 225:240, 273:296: 1.3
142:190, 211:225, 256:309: -2.6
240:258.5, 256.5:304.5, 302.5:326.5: -2.8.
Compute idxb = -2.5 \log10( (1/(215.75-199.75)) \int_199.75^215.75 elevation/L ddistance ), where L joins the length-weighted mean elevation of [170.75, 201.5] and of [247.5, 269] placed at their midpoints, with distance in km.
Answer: -0.24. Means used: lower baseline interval 21.2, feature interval 24.8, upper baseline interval 16.6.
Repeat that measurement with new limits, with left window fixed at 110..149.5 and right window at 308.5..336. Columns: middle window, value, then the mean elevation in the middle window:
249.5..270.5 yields -0.11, 16.8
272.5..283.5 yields -0.11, 16.3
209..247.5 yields -0.22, 19.6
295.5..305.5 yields -0.01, 14.3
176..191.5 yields -0.21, 20.7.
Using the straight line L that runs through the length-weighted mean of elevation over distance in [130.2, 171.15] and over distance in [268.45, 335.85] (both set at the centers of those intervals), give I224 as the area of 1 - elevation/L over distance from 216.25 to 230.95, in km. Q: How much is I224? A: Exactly -2.2 km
